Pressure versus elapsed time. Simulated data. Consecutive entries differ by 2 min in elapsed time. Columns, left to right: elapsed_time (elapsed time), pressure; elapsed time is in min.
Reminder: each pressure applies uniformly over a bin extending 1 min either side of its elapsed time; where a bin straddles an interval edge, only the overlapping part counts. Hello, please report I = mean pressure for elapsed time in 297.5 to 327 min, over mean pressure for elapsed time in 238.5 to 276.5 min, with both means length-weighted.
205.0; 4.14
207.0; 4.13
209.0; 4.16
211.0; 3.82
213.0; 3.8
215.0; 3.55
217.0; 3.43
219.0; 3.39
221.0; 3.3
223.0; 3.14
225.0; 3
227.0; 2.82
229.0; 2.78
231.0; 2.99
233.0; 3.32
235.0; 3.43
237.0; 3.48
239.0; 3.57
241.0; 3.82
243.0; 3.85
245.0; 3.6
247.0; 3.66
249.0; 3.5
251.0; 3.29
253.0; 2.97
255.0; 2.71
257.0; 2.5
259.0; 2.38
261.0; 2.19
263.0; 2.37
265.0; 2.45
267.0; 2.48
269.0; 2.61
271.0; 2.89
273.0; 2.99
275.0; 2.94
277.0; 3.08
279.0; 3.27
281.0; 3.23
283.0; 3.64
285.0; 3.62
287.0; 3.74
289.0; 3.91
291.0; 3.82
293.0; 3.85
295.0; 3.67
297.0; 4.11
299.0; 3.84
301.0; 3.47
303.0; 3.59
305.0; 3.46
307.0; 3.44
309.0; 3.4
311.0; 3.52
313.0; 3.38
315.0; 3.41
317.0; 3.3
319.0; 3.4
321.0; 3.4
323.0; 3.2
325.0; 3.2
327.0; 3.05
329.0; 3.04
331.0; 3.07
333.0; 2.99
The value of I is 1.1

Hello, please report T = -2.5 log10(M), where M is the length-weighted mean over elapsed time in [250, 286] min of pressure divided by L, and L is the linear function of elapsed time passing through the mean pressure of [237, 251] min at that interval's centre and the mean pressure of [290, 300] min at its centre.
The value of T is 0.29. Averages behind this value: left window 3.63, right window 3.86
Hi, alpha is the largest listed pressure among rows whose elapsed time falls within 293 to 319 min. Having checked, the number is 4.11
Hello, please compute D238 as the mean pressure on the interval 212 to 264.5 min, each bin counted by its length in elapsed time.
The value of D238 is 3.18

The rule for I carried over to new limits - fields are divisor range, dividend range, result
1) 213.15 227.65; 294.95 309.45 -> 1.11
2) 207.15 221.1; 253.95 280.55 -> 0.73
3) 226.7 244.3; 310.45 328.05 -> 0.98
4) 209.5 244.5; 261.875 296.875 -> 0.95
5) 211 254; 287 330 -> 1.04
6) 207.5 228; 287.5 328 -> 1.02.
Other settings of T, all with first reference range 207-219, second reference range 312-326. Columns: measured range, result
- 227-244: 0.09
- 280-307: -0.08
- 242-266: 0.21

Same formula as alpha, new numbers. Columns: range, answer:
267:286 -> 3.64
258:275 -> 2.99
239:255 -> 3.85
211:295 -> 3.91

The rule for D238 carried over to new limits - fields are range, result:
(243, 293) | 3.11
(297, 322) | 3.49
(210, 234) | 3.28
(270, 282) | 3.07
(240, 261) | 3.18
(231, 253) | 3.5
